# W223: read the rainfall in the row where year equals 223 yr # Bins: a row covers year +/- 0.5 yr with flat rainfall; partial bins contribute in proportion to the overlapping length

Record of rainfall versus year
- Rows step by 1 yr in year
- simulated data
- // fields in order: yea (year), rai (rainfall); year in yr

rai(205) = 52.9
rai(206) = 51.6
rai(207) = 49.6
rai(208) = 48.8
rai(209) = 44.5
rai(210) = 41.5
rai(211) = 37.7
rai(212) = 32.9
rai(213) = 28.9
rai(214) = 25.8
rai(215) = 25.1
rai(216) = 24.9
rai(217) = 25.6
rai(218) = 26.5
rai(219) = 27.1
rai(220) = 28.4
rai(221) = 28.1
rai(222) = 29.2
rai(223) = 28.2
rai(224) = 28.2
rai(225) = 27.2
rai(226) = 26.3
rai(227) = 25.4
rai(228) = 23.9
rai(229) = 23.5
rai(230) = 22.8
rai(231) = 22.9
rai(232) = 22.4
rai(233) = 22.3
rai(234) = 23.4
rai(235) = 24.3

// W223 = 28.2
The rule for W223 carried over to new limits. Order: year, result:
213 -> 28.9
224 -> 28.2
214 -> 25.8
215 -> 25.1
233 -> 22.3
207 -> 49.6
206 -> 51.6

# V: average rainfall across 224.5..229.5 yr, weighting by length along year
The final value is 25.3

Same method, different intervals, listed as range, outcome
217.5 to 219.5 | 26.8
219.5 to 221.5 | 28.2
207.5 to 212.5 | 41.1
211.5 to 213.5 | 30.9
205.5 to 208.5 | 50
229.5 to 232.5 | 22.7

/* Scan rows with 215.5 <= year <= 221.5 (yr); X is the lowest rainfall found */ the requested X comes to 24.9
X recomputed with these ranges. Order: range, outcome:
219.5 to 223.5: 28.1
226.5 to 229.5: 23.5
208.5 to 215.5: 25.1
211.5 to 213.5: 28.9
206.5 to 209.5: 44.5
